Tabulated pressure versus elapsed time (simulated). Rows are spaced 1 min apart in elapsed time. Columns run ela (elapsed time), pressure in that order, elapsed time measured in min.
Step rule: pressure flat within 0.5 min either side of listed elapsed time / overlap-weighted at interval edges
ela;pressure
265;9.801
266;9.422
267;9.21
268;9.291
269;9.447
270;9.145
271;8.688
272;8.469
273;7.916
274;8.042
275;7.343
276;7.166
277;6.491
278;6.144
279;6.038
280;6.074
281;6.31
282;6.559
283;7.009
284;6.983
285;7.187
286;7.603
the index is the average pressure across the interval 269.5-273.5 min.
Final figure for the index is 8.55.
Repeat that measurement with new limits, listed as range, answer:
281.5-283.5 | 6.78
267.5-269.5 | 9.37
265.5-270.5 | 9.3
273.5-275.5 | 7.69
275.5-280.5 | 6.38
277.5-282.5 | 6.22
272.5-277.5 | 7.39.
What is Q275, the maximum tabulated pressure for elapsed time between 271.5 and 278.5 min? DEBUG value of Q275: 8.469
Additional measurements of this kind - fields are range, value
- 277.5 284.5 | 7.009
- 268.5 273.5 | 9.447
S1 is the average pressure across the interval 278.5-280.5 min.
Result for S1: 6.06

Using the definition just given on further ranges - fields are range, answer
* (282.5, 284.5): 7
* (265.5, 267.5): 9.32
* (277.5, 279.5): 6.09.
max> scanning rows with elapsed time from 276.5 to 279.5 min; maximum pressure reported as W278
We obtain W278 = 6.491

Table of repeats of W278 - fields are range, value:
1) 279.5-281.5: 6.31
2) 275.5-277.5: 7.166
